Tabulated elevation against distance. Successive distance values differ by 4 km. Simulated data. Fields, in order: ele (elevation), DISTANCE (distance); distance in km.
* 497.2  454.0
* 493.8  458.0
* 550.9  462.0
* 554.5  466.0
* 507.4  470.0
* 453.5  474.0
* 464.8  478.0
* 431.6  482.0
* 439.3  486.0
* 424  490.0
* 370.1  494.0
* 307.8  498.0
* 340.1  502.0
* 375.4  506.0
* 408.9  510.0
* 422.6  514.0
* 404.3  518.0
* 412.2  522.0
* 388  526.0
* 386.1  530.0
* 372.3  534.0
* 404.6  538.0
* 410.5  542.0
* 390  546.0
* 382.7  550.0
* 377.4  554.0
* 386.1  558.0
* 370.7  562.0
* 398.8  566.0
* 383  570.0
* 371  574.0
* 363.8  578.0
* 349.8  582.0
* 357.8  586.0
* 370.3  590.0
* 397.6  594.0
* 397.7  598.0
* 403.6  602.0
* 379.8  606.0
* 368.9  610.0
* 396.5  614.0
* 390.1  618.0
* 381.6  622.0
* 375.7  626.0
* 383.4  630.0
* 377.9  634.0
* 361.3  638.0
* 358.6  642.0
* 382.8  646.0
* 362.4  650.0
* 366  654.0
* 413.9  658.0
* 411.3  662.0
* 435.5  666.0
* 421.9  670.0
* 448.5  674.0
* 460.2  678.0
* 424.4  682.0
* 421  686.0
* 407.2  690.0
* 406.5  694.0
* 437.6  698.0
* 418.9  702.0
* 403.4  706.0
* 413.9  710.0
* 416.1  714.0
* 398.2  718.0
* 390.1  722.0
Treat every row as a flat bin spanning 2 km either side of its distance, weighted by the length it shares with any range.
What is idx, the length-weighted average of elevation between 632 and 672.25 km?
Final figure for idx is 390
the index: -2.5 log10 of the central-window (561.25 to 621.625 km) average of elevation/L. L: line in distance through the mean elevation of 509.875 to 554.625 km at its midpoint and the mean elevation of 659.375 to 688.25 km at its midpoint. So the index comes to 0.08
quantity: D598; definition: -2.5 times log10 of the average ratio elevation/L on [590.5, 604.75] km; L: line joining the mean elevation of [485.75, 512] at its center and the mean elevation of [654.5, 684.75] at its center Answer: 0.03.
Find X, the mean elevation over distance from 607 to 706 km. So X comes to 400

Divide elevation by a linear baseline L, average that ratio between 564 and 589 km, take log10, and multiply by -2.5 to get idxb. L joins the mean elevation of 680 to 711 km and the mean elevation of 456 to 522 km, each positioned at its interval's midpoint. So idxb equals 0.152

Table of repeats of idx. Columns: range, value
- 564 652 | 378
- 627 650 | 372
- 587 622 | 387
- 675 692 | 429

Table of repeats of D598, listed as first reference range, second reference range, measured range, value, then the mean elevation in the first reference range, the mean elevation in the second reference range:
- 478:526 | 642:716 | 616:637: 0.07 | 397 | 412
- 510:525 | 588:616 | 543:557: 0.05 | 411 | 388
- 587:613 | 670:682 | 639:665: 0.11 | 386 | 444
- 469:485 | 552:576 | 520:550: 0.04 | 460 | 381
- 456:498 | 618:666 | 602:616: 0.04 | 461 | 382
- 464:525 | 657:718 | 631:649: 0.14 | 421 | 422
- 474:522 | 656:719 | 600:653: 0.10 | 402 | 422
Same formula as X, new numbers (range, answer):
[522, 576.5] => 387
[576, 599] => 372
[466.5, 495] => 450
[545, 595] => 376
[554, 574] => 383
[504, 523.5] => 404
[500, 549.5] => 393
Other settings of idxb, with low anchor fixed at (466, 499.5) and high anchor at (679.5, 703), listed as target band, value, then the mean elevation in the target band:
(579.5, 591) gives 0.19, 359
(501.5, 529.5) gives 0.10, 396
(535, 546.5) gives 0.08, 401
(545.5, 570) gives 0.12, 384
